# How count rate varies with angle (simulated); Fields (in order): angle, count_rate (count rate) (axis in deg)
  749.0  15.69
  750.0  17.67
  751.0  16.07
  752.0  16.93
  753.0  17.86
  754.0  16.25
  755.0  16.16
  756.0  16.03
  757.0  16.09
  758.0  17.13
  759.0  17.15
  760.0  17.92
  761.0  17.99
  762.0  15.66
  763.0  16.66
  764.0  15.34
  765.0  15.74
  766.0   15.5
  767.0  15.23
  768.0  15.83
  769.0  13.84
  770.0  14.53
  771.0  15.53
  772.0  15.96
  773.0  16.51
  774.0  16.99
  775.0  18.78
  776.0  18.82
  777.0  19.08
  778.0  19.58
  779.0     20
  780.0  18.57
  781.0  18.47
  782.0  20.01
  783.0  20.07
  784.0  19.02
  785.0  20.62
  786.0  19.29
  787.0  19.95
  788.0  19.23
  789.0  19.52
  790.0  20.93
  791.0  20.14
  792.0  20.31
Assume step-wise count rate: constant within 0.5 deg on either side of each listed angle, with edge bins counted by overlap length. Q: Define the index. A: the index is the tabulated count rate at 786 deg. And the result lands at 19.29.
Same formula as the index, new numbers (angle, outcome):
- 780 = 18.57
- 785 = 20.62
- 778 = 19.58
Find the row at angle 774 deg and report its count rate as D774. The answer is 16.99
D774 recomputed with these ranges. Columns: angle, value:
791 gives 20.14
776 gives 18.82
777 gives 19.08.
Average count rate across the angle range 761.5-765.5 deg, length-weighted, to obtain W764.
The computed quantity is 15.8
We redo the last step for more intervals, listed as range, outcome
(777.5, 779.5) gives 19.8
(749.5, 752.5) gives 16.9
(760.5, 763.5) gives 16.8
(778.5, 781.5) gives 19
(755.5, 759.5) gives 16.6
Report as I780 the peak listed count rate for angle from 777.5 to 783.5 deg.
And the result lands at 20.07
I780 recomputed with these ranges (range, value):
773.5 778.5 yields 19.58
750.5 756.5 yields 17.86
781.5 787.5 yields 20.62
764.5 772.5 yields 15.96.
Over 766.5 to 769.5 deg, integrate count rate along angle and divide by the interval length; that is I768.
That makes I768 15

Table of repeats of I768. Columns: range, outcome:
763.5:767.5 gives 15.5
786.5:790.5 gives 19.9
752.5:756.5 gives 16.6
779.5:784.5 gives 19.2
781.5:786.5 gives 19.8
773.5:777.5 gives 18.4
